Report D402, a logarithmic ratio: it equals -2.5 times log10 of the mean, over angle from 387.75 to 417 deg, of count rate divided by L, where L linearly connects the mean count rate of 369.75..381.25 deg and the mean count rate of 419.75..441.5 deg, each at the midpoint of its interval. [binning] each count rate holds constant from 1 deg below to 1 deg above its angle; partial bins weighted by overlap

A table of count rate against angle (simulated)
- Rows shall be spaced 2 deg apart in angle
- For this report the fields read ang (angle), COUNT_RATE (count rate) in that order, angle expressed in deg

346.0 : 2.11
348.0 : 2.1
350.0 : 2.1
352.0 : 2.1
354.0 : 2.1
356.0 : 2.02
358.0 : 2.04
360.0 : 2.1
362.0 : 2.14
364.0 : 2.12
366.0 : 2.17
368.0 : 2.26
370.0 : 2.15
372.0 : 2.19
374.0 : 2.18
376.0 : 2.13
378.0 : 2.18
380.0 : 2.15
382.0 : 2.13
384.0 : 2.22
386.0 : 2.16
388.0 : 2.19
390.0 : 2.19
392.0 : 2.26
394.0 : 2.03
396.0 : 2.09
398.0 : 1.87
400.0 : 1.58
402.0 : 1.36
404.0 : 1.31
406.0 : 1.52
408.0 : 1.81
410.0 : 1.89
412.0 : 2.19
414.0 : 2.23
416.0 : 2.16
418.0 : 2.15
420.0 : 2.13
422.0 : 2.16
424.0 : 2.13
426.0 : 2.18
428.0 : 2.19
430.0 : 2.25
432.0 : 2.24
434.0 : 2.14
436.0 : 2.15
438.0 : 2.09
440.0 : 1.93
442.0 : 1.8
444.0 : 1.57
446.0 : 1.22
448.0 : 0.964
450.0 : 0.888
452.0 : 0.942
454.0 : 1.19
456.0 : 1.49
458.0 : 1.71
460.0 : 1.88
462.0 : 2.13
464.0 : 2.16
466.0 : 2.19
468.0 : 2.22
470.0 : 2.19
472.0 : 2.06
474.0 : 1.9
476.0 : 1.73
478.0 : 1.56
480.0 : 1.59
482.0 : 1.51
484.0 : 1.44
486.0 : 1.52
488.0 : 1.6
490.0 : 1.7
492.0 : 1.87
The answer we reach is 0.13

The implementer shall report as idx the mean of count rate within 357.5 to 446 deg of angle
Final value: 2.04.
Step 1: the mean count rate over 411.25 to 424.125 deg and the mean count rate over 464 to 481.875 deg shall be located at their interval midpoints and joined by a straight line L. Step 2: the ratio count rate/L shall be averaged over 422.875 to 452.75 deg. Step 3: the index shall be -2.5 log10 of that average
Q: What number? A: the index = 0.17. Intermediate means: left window 2.17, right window 1.92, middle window 1.79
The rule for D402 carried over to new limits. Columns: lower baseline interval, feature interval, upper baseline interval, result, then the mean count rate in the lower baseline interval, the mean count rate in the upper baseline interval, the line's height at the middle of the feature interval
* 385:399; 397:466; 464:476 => 0.16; 2.11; 2.08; 2.1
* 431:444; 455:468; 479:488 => -0.11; 2.02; 1.52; 1.76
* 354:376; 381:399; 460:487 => -0.03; 2.13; 1.86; 2.07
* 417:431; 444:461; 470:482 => 0.44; 2.17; 1.78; 1.96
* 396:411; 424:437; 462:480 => -0.22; 1.65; 1.99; 1.79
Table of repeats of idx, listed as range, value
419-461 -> 1.77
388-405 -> 1.86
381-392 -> 2.19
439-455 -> 1.31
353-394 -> 2.15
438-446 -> 1.74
